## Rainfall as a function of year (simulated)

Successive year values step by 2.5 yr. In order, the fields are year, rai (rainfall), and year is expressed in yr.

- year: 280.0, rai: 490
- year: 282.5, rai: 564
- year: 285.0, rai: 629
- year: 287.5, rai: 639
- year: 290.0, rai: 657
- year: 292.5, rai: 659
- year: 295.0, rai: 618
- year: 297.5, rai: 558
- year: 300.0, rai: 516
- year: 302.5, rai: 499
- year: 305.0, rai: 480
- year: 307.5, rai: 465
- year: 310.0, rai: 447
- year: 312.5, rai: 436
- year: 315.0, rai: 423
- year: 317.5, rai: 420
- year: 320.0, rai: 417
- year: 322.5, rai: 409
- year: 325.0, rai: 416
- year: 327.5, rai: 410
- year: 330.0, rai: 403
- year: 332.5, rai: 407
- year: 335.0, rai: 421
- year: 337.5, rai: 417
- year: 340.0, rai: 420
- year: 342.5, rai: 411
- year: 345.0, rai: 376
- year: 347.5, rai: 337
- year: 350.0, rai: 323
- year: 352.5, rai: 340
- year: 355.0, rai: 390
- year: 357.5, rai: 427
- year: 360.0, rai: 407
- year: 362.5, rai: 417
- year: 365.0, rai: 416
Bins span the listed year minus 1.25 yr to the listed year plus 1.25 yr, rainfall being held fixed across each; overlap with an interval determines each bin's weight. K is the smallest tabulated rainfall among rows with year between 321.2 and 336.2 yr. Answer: 403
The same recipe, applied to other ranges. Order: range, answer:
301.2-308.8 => 465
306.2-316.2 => 423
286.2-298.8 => 558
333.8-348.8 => 337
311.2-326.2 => 409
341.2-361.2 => 323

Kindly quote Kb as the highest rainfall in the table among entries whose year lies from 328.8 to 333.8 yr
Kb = 407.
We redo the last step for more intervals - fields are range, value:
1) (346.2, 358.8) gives 427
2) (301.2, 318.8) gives 499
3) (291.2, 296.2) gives 659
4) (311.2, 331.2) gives 436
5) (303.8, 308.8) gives 480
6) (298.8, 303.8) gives 516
